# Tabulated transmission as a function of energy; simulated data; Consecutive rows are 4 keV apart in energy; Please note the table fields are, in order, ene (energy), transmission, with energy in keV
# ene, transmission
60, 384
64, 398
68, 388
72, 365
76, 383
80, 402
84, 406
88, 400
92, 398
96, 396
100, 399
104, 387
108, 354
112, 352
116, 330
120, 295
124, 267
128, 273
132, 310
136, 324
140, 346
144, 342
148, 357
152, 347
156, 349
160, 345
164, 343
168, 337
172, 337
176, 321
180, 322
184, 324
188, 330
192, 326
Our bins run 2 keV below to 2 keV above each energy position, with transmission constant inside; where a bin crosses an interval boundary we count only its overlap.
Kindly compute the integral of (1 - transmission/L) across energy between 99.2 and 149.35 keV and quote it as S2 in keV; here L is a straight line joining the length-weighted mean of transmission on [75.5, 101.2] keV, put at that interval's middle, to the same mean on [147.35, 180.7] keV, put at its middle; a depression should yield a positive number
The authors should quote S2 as 5.3 keV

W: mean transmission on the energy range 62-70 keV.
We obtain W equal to 393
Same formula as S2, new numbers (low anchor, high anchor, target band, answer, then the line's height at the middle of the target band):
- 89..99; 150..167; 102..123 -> 2.36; 383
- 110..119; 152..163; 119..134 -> 2.36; 339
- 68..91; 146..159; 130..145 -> 1.21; 359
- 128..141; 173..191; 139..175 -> -2.62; 321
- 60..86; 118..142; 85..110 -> -2.64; 352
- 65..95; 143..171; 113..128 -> 2.86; 368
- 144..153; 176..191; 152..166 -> -0.13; 343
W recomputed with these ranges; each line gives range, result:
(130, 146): 330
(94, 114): 378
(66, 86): 389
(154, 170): 344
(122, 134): 283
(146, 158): 351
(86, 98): 398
